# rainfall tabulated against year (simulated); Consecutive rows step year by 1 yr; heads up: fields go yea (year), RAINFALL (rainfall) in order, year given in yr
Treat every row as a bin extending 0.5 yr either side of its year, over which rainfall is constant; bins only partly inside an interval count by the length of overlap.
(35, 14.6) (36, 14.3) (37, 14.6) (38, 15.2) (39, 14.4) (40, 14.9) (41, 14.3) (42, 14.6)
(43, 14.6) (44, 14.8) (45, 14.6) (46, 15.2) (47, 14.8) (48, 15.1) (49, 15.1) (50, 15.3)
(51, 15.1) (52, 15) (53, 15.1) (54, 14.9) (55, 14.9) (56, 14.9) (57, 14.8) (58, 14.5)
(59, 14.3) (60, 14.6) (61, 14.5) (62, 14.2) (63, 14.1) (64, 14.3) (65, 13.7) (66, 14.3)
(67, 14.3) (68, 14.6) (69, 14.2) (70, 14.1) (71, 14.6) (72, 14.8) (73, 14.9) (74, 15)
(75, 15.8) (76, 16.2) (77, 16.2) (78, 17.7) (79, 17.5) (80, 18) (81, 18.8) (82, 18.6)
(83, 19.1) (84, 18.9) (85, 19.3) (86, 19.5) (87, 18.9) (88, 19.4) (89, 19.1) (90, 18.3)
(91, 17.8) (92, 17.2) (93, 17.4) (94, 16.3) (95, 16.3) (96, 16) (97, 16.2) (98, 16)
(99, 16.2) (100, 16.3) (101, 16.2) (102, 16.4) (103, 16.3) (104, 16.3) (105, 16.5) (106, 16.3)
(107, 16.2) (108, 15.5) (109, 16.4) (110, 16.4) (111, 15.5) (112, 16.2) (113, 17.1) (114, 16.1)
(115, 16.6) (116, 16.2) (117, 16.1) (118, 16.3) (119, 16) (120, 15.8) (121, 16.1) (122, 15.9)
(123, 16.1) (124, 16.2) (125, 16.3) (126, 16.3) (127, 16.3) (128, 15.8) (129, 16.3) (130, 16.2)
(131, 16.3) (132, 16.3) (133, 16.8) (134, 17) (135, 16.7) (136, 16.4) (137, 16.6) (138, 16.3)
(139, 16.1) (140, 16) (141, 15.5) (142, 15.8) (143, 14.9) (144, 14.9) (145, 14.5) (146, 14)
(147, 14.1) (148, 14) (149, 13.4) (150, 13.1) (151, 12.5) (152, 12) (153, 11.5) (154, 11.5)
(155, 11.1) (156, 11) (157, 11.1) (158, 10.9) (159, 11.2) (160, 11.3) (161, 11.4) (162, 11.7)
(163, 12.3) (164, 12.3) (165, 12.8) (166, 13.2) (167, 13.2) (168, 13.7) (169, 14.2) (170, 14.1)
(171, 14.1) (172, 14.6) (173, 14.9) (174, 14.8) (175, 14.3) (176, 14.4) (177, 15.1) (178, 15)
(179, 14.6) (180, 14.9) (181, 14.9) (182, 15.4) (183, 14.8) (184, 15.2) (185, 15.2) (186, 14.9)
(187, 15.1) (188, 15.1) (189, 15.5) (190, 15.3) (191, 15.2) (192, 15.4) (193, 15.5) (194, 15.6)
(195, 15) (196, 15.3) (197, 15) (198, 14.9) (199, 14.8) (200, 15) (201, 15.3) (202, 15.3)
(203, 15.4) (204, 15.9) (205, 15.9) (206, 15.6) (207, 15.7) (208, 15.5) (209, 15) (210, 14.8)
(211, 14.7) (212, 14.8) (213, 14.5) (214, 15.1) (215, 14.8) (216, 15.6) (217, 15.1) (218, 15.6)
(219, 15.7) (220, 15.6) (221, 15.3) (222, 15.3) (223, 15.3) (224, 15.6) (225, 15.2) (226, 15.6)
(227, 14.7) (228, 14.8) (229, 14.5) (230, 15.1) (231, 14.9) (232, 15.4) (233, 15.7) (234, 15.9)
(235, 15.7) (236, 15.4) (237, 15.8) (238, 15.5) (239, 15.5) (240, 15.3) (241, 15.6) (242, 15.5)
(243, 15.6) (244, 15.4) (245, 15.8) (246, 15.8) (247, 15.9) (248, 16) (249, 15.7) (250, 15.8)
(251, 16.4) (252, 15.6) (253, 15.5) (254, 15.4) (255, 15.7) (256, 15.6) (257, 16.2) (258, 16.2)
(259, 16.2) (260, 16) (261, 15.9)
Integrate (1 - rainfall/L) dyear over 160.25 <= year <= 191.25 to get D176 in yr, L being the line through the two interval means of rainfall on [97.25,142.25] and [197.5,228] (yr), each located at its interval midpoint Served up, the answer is 2.77 yr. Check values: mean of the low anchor 16.2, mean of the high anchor 15.2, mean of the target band 14.2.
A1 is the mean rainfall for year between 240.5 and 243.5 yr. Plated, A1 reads 15.6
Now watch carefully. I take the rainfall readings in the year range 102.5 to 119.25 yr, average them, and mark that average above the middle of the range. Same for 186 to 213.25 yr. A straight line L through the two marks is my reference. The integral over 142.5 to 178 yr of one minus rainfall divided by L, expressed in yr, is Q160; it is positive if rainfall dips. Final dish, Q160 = 5.8 yr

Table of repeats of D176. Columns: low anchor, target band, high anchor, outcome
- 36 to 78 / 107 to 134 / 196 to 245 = -2.2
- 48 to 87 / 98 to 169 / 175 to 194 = 2.2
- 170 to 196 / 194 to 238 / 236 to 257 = 0.2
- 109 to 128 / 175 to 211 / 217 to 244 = 1.1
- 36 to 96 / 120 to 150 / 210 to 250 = -0.2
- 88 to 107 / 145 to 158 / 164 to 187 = 2.3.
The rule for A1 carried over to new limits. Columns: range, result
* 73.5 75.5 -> 15.4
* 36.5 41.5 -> 14.7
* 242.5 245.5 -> 15.6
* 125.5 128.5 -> 16.1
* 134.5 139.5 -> 16.4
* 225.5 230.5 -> 14.9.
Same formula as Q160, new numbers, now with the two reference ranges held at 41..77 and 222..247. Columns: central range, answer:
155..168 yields 2.8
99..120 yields -1.8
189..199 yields 0.0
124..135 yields -1.0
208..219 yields 0.2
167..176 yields 0.5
